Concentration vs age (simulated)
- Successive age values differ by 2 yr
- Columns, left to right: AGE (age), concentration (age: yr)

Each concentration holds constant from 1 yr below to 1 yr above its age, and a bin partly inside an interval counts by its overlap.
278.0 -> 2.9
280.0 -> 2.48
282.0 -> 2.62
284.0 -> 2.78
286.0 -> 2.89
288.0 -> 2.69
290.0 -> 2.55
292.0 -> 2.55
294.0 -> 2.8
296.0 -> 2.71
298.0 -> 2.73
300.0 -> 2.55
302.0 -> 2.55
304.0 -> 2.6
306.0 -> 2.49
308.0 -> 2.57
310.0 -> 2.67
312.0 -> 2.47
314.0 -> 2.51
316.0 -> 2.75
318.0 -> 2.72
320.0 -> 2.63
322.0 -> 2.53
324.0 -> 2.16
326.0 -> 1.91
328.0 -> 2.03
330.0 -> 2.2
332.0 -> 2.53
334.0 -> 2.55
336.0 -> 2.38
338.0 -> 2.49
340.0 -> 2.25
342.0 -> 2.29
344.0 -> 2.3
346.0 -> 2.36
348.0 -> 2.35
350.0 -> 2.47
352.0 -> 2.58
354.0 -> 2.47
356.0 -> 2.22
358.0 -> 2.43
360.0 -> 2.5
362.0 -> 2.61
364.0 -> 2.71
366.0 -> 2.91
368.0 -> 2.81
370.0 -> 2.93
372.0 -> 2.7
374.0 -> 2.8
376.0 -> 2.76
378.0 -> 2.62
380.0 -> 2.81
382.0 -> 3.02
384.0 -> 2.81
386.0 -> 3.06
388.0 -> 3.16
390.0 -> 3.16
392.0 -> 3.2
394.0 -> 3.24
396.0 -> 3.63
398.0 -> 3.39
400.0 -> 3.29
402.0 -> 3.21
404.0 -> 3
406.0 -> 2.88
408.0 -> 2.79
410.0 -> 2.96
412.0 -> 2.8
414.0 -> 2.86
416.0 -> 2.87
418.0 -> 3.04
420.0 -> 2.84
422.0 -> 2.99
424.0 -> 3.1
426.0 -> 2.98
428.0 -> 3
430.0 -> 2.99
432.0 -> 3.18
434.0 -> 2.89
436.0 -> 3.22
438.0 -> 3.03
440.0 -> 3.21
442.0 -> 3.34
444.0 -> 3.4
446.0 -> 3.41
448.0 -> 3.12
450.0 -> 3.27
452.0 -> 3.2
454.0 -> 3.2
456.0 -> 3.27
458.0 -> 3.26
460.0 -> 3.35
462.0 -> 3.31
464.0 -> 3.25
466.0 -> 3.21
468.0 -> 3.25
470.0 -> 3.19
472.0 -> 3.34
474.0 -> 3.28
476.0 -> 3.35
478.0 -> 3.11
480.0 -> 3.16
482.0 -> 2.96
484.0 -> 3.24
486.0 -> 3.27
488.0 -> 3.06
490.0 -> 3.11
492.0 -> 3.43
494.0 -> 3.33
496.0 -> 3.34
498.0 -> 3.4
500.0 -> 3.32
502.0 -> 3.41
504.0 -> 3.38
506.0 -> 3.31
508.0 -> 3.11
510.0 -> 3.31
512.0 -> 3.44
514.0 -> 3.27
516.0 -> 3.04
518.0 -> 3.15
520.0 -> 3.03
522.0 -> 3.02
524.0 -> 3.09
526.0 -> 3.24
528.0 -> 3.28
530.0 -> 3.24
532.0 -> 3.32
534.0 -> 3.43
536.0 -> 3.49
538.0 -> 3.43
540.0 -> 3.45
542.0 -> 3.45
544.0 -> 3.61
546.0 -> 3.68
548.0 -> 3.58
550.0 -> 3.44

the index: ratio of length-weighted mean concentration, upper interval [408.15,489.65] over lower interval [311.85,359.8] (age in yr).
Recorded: 1.3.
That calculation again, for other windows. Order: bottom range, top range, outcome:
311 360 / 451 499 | 1.35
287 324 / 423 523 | 1.24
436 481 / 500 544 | 1.01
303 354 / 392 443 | 1.26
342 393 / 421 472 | 1.18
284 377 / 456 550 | 1.30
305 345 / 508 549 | 1.37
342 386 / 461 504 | 1.24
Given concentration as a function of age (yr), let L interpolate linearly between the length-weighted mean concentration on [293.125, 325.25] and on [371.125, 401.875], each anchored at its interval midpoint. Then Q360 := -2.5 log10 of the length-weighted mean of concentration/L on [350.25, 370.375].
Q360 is 0.12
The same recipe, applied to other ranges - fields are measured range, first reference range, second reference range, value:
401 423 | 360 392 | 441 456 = 0.048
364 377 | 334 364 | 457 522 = -0.107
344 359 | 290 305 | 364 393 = 0.171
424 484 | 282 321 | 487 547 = -0.029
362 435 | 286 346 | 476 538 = -0.060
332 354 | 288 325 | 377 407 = 0.165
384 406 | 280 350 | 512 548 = -0.142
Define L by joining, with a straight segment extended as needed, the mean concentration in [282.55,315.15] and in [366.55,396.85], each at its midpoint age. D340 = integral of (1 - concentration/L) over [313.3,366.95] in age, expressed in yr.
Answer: 7.0 yr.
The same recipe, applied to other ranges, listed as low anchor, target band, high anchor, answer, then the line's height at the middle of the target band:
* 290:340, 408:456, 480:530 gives -2.1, 2.95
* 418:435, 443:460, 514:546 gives -1.1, 3.07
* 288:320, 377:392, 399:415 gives -0.4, 2.9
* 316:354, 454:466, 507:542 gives -1.3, 2.96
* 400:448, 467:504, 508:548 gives -0.6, 3.21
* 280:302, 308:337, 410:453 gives 3.4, 2.76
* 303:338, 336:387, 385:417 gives 3.3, 2.78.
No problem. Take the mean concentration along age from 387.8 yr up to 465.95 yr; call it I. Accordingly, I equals 3.14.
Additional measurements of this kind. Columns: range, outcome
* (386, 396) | 3.22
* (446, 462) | 3.25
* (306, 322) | 2.6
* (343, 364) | 2.44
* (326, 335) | 2.28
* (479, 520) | 3.25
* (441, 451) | 3.31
